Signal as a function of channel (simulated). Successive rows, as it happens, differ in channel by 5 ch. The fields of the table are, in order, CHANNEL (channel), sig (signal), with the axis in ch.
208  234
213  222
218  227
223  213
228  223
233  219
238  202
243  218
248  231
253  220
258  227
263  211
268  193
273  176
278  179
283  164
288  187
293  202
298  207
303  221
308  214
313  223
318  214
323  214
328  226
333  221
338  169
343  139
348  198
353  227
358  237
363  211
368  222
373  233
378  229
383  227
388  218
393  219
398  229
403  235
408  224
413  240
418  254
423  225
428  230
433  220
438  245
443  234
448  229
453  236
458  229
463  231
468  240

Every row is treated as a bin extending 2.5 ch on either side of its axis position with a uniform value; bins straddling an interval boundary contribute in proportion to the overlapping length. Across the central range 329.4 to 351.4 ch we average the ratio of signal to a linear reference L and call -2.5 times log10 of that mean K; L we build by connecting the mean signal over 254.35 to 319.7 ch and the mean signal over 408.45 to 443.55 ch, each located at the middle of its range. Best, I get 0.15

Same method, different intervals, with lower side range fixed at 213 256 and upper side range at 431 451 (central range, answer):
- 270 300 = 0.197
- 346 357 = 0.050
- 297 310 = 0.044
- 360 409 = 0.019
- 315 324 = 0.051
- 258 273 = 0.100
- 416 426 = -0.033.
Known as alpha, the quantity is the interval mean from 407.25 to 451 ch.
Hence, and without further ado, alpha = 234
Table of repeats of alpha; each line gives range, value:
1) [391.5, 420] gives 234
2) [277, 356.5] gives 201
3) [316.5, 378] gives 210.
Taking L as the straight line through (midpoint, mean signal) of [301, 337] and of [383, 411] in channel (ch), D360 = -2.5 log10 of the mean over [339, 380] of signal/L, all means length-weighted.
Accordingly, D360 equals 0.057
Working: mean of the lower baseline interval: 217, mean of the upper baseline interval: 225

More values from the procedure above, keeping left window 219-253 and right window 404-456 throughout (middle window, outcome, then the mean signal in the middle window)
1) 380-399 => 0.04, 223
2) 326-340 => 0.10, 206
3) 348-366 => 0.03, 221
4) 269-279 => 0.23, 180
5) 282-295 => 0.19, 186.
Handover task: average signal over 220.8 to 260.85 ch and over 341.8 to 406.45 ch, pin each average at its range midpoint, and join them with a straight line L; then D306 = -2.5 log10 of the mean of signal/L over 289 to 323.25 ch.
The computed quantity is 0.03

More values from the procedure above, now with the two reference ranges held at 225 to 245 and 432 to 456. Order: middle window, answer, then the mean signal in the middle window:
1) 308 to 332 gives 0.02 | 219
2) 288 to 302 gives 0.09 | 203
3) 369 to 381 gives -0.01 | 230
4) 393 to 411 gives 0.01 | 228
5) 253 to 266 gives 0.00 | 218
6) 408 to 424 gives -0.03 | 239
